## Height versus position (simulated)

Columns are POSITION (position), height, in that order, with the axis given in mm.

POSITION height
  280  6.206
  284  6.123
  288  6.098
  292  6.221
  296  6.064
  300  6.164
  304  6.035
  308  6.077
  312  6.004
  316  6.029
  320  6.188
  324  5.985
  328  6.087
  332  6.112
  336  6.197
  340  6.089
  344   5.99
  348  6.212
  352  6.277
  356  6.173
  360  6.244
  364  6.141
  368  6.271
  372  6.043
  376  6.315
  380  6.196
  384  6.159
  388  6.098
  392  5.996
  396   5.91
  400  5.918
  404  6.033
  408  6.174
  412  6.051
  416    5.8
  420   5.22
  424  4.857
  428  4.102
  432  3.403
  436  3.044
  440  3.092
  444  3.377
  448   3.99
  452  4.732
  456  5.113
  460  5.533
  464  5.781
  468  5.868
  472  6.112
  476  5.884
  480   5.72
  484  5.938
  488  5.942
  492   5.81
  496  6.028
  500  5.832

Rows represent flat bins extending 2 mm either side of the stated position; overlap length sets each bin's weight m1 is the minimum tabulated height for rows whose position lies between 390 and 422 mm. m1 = 5.22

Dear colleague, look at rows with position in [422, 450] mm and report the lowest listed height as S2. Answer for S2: 3.044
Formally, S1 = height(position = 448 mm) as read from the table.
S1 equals 3.99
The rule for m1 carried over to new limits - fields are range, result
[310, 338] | 5.985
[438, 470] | 3.092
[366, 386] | 6.043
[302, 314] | 6.004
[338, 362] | 5.99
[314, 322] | 6.029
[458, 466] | 5.533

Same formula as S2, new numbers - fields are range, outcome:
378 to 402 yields 5.91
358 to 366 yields 6.141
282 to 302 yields 6.064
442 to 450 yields 3.377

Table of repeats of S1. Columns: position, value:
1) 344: 5.99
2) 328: 6.087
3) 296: 6.064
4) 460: 5.533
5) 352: 6.277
